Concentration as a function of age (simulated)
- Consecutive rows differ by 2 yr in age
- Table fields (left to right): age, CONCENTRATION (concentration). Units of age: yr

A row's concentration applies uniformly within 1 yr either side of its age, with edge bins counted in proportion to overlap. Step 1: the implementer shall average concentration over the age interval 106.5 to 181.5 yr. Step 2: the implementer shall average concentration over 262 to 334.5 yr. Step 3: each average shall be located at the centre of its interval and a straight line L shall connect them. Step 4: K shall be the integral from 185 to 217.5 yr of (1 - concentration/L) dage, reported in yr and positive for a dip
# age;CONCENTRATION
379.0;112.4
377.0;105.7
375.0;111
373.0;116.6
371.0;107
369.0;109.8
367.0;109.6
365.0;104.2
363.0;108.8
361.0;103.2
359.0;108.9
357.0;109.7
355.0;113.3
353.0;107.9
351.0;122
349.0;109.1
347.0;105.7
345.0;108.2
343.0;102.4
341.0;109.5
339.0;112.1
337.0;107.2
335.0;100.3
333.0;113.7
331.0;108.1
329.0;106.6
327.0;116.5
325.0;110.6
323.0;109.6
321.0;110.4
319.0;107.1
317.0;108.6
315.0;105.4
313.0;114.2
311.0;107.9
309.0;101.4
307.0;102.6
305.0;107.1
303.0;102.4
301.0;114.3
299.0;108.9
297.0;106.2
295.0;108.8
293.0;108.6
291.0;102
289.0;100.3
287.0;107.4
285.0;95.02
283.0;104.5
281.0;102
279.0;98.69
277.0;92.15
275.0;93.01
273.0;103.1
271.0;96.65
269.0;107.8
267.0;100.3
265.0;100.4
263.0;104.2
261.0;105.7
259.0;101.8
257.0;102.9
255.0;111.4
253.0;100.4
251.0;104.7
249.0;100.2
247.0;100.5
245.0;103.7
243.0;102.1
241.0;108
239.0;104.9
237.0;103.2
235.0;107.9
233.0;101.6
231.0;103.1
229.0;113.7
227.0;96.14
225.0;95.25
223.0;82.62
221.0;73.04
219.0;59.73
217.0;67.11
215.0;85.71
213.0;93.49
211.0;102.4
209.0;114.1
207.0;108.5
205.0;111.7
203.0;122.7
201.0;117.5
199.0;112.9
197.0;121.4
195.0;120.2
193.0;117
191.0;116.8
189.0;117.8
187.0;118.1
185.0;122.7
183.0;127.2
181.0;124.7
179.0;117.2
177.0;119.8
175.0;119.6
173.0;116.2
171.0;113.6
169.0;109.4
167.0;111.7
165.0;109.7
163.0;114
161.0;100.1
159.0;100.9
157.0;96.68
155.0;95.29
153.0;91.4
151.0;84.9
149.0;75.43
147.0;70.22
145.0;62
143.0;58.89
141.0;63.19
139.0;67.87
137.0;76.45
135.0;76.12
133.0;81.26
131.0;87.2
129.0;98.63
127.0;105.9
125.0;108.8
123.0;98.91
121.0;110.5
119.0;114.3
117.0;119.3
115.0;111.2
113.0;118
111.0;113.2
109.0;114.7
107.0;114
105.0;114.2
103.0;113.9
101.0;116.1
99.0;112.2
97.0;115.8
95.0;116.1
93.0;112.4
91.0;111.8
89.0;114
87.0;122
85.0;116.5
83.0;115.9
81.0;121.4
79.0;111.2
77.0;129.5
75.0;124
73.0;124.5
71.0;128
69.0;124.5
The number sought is -2.9 yr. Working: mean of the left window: 99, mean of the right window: 105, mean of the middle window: 110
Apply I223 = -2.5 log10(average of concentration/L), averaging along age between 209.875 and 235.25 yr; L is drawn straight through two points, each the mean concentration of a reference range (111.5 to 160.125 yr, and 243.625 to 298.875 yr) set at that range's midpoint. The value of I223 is 0.09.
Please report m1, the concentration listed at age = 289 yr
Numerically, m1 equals 100.3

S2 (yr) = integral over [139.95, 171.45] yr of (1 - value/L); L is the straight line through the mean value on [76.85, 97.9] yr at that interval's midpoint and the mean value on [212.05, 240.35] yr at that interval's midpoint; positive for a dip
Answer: 4.1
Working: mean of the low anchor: 116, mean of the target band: 90.7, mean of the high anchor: 92.2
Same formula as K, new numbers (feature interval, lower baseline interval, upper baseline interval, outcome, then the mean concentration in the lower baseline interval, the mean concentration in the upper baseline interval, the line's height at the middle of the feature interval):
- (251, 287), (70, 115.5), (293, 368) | 3.0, 117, 108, 111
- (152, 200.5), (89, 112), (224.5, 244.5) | -2.2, 114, 104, 108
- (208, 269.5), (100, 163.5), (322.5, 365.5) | 2.4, 95.9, 109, 103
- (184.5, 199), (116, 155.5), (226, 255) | -3.4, 87.2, 104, 96.1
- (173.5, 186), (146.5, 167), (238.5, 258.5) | -3.1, 95.3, 104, 97.4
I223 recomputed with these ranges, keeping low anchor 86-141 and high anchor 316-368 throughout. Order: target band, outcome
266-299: 0.06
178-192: -0.14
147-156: 0.24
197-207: -0.09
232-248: 0.03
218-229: 0.26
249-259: 0.04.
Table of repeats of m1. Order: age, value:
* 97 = 115.8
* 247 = 100.5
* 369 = 109.8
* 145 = 62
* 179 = 117.2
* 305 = 107.1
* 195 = 120.2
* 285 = 95.02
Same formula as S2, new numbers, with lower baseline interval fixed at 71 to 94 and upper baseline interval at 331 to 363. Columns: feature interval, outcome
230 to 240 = 0.8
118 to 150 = 8.8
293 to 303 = 0.2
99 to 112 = 0.4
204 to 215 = 1.0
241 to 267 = 2.1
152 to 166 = 1.8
